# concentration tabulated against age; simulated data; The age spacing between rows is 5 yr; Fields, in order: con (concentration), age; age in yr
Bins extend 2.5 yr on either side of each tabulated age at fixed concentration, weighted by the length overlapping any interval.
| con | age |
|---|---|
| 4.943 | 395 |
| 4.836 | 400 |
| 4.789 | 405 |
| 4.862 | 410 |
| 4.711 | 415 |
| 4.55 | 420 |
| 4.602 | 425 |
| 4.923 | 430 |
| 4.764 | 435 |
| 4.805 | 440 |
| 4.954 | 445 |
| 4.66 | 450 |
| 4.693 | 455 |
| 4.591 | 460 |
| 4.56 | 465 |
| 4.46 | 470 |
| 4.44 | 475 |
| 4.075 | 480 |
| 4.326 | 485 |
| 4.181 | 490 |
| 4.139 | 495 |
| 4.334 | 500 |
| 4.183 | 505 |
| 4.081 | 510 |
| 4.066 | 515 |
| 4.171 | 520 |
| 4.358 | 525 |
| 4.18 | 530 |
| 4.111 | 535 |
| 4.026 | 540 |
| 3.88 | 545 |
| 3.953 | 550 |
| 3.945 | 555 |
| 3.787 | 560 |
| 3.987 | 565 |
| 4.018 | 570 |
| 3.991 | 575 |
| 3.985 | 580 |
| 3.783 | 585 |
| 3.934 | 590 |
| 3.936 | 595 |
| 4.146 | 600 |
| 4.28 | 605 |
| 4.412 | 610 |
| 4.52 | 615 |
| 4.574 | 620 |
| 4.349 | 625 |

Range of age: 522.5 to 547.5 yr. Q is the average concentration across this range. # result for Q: 4.11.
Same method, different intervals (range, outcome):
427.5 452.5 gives 4.82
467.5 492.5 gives 4.3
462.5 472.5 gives 4.51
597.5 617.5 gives 4.34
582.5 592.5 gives 3.86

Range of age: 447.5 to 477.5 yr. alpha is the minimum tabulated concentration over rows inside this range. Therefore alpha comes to 4.44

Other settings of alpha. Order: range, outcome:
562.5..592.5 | 3.783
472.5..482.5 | 4.075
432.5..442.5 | 4.764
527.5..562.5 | 3.787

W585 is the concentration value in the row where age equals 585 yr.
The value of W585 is 3.783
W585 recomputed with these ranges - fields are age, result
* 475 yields 4.44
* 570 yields 4.018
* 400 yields 4.836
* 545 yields 3.88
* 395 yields 4.943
